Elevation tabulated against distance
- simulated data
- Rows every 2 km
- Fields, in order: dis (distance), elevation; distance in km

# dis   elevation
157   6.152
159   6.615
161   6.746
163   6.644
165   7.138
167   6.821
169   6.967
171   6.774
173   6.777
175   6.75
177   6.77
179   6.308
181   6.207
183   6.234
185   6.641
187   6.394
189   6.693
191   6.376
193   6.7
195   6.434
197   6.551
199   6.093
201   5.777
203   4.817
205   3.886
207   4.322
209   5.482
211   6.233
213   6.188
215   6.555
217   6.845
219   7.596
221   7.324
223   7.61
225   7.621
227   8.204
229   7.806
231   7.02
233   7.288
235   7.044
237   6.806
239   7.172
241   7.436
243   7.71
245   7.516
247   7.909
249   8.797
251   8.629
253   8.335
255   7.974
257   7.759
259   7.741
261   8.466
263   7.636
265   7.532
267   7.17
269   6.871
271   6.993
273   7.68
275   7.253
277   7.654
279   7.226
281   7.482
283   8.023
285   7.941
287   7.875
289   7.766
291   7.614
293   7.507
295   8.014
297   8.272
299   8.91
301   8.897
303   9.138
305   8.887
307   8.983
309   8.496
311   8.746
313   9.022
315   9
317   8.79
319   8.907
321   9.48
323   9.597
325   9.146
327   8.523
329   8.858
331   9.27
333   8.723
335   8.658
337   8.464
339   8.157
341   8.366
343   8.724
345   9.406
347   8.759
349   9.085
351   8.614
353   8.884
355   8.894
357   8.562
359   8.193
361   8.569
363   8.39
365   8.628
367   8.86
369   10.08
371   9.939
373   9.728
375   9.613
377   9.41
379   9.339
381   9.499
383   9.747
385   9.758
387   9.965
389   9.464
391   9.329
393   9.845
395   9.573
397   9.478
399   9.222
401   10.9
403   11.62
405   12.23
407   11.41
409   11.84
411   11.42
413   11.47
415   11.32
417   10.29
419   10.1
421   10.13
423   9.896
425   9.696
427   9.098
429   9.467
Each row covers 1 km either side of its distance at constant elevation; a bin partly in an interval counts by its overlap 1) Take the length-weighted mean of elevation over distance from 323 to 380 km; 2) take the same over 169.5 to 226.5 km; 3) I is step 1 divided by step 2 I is 1.40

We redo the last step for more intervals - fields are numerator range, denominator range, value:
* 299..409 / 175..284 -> 1.32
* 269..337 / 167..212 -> 1.36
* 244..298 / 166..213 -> 1.26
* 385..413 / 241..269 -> 1.33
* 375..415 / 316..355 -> 1.16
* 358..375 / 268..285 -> 1.22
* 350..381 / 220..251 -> 1.19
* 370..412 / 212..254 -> 1.36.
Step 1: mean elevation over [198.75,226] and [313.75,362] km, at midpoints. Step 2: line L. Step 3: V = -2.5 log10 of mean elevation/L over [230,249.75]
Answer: -0.11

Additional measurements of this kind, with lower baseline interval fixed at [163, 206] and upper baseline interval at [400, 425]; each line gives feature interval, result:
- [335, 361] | 0.12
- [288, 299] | 0.08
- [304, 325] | 0.00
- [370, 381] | 0.07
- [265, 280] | 0.12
